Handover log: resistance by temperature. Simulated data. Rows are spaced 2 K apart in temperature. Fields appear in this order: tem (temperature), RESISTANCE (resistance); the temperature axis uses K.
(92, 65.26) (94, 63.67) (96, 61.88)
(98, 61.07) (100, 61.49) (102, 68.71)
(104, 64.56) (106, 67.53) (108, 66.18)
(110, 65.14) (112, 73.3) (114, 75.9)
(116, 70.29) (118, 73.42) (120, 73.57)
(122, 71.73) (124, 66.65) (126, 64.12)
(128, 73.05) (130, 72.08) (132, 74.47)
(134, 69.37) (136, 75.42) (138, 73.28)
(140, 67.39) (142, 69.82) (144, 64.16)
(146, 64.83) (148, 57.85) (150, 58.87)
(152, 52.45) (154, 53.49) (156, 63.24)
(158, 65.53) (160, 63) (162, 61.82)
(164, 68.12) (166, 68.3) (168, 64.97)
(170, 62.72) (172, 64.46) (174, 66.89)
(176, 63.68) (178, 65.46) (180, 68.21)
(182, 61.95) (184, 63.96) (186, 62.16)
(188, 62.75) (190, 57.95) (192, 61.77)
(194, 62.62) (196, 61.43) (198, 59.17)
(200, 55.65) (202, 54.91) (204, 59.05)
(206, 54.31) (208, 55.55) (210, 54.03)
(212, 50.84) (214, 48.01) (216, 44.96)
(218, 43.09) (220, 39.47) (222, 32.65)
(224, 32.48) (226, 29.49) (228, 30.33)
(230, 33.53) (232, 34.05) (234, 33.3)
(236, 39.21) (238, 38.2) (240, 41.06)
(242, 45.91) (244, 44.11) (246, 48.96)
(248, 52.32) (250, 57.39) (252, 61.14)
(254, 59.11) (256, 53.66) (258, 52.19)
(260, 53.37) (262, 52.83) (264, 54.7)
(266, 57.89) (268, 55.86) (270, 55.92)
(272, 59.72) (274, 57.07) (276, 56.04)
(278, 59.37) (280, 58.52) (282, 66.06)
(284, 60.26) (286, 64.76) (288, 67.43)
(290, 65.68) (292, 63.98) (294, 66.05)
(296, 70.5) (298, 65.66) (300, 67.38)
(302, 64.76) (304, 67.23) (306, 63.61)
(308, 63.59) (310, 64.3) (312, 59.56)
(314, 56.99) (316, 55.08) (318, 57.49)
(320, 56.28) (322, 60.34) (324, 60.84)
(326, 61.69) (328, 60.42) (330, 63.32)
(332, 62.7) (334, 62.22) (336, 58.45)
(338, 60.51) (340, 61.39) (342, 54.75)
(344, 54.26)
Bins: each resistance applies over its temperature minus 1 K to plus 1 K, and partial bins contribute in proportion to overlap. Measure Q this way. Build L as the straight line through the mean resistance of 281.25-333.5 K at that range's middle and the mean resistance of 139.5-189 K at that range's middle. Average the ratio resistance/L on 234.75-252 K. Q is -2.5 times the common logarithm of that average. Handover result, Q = 0.33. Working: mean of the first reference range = 63.4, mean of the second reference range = 62.9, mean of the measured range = 46.6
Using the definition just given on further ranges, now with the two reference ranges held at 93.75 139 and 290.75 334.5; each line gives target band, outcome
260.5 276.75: 0.14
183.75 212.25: 0.14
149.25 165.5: 0.11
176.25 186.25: 0.04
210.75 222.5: 0.44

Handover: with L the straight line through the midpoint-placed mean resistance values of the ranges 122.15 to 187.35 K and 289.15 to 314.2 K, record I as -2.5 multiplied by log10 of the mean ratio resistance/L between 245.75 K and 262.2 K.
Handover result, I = 0.18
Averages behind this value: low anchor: 65.4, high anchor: 64.8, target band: 54.9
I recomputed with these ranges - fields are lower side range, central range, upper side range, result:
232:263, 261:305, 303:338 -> -0.13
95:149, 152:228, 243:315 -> 0.15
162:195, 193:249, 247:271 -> 0.29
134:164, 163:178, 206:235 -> -0.15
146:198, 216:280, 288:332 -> 0.30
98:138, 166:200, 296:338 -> 0.07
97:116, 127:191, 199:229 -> -0.15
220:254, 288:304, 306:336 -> -0.21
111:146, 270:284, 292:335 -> 0.08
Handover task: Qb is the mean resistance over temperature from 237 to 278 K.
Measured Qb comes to 53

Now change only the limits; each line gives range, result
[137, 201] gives 63.1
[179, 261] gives 50.1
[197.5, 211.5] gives 55.8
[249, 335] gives 60.5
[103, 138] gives 70.5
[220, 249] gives 38.3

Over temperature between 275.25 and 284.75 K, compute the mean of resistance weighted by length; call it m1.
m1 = 60.2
